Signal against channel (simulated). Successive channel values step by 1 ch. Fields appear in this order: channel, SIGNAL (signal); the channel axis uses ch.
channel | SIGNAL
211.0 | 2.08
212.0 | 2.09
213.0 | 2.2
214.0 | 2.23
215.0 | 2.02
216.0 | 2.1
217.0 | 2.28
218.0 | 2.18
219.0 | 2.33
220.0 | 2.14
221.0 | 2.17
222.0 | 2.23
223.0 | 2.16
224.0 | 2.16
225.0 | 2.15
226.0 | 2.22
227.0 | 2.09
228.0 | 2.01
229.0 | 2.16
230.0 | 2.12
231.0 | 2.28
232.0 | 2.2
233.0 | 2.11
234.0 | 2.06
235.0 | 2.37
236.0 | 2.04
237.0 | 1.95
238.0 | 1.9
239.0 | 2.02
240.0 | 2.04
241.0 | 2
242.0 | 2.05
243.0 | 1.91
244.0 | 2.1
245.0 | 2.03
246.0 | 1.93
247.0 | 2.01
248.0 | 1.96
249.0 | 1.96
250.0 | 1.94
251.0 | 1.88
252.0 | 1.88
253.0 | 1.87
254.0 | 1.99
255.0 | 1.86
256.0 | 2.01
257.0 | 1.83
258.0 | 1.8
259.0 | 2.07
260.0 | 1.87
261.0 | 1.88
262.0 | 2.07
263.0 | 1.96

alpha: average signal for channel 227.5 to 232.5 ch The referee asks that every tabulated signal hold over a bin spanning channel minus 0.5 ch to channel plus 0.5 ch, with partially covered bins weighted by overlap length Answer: 2.15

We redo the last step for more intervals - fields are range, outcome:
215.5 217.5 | 2.19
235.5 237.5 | 2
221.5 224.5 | 2.18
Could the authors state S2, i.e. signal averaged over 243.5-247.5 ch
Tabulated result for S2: 2.02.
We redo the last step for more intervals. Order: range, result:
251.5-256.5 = 1.92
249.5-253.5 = 1.89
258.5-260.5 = 1.97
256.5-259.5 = 1.9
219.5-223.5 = 2.18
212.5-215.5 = 2.15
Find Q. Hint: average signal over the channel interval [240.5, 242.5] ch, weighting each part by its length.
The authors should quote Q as 2.02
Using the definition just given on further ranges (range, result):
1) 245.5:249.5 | 1.96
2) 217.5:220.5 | 2.22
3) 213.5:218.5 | 2.16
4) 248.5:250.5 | 1.95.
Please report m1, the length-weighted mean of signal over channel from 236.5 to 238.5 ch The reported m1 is 1.92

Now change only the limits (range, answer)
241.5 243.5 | 1.98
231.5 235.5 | 2.19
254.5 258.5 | 1.88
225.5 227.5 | 2.16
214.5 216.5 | 2.06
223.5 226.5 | 2.18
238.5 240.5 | 2.03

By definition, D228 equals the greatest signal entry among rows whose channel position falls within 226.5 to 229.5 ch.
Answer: 2.16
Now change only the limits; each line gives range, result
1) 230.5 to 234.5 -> 2.28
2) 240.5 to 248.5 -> 2.1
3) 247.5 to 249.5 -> 1.96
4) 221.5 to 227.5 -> 2.23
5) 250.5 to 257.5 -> 2.01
